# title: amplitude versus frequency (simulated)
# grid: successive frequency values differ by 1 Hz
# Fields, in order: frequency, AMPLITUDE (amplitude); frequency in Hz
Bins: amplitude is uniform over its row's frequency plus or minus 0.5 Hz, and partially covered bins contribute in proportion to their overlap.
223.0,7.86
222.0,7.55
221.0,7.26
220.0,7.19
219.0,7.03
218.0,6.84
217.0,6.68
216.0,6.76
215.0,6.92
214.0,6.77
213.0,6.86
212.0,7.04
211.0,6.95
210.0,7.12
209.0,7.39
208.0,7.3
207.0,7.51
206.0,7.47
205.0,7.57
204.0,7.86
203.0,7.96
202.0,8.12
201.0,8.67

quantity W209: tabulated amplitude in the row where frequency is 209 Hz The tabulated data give 7.39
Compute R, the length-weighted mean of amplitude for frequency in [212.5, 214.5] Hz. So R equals 6.81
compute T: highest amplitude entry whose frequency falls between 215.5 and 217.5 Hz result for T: 6.76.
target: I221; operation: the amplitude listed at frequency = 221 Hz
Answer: 7.26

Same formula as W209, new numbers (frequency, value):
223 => 7.86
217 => 6.68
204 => 7.86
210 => 7.12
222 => 7.55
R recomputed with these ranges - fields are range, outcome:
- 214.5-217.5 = 6.79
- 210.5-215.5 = 6.91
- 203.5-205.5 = 7.71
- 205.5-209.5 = 7.42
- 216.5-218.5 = 6.76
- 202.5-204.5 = 7.91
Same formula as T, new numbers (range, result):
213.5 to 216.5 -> 6.92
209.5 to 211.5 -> 7.12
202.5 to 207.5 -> 7.96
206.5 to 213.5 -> 7.51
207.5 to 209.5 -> 7.39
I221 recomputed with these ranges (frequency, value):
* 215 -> 6.92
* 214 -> 6.77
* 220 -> 7.19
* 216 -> 6.76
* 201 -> 8.67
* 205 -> 7.57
